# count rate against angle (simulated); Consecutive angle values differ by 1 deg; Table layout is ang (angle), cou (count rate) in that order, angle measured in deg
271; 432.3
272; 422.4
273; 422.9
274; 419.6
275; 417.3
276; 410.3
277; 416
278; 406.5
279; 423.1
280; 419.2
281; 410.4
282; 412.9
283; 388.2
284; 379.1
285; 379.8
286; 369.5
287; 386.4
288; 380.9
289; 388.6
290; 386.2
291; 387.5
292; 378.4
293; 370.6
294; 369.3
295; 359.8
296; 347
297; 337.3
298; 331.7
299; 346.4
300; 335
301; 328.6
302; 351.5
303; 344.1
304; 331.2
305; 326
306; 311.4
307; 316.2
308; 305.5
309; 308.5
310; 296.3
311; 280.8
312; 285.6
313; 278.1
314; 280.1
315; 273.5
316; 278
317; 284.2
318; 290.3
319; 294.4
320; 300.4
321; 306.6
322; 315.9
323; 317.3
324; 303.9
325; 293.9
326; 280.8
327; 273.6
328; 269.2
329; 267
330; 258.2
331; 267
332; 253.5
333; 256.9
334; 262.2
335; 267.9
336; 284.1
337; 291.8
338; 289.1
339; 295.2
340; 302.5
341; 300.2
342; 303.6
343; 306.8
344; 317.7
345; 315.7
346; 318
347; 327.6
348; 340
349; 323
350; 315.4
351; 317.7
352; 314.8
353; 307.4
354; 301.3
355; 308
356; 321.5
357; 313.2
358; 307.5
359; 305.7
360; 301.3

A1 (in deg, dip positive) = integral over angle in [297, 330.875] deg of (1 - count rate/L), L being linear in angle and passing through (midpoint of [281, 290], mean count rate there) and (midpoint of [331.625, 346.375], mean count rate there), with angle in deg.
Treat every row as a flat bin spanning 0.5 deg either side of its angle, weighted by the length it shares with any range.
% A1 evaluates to 3.4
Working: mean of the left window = 387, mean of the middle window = 302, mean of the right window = 291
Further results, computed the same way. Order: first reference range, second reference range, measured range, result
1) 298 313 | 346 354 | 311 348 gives 3.4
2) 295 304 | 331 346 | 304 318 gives 1.3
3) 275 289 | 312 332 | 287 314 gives 0.7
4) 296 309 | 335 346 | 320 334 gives 1.3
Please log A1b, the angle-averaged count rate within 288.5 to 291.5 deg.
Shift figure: 387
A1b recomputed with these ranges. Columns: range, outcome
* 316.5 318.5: 287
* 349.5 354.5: 311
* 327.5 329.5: 268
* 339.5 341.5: 301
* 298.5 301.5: 337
